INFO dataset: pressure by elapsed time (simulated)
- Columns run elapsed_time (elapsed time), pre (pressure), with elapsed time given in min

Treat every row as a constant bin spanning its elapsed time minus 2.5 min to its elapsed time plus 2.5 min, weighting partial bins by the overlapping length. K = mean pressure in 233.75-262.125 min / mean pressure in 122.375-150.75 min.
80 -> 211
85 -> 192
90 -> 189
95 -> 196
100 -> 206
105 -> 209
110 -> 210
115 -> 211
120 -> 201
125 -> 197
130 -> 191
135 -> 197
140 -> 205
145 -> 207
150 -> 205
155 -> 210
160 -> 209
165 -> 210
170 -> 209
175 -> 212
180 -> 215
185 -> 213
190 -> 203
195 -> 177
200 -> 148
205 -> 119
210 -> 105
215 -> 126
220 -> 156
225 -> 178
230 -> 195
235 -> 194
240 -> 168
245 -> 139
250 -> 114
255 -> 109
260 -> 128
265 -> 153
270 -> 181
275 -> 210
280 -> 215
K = 0.7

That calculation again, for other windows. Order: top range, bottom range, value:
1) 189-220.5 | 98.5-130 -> 0.71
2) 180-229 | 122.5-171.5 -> 0.80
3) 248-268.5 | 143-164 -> 0.62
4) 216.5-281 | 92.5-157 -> 0.80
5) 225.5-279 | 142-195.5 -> 0.78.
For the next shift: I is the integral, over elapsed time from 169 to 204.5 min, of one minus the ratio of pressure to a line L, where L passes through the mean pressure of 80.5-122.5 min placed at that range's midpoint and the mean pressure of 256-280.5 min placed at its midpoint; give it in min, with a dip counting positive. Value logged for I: -1.1 min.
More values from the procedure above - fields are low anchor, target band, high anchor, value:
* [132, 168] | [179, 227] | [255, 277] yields 6.1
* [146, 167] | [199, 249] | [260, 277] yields 9.3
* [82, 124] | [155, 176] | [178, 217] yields -4.0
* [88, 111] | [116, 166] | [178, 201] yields -1.3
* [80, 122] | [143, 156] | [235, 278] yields -1.4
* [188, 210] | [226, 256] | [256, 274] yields -0.4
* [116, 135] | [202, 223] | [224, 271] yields 4.8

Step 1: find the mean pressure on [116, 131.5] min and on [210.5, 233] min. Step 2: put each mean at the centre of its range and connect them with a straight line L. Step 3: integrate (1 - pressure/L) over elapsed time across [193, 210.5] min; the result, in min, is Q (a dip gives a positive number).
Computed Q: 2.89 min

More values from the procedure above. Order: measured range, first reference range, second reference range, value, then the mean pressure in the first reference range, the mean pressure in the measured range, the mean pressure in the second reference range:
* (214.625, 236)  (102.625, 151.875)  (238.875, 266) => -3.6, 203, 172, 133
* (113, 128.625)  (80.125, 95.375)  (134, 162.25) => -0.1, 195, 202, 206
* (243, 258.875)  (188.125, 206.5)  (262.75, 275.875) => 4.9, 163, 121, 178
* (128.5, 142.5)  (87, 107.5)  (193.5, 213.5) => -1.7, 200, 198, 135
